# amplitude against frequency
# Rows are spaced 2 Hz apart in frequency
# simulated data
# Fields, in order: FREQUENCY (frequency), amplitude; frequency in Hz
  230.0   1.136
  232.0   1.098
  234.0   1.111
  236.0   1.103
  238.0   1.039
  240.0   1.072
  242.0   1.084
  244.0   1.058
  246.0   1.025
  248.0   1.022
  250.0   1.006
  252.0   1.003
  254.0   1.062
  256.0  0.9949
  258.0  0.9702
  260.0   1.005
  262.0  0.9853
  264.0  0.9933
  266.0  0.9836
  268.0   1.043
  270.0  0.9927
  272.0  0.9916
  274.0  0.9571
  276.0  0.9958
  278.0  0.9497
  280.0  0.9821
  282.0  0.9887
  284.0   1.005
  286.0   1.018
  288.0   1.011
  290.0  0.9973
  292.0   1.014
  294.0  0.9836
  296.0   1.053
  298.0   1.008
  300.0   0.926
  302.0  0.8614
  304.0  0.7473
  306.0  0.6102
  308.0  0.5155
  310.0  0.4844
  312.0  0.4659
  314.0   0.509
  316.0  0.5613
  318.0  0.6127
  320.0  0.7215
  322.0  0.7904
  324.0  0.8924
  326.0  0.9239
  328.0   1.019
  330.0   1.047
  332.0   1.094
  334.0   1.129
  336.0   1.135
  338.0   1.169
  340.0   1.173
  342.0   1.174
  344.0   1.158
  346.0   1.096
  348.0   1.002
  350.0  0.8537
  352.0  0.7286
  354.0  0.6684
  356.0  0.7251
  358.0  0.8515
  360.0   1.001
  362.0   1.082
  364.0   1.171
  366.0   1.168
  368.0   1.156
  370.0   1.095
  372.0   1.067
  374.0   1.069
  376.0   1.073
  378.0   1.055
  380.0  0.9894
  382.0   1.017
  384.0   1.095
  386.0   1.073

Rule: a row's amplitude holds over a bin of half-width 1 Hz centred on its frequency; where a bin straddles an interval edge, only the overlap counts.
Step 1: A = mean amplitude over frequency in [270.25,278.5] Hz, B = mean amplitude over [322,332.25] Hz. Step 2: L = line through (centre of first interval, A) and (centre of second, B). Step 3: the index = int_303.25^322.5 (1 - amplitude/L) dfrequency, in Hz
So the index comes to 7.4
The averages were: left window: 0.977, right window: 0.968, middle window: 0.595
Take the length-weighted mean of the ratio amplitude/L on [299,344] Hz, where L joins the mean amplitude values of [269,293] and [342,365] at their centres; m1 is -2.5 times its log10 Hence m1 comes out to 0.14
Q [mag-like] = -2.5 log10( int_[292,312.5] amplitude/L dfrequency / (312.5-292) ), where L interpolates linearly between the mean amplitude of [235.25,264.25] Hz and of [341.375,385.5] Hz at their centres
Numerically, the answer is 0.286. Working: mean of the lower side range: 1.03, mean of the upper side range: 1.01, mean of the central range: 0.785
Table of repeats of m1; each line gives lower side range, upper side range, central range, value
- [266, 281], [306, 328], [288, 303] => -0.189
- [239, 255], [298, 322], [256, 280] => -0.086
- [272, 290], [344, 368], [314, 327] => 0.309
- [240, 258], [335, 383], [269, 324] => 0.216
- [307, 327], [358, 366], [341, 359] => 0.030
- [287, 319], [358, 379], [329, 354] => -0.106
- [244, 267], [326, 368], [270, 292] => 0.022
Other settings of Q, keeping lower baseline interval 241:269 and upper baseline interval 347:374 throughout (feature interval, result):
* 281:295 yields 0.00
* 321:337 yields -0.02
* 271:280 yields 0.04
